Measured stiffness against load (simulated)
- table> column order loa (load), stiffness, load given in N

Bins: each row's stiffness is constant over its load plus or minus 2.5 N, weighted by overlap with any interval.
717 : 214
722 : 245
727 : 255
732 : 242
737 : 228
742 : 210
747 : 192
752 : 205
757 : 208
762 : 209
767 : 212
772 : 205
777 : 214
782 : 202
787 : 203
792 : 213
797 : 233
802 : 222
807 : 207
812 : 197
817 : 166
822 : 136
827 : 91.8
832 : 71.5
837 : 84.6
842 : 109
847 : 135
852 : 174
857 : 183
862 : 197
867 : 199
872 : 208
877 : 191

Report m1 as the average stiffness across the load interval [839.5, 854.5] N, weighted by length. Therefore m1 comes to 139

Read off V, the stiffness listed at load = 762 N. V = 209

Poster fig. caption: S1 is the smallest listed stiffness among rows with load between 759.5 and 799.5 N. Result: 202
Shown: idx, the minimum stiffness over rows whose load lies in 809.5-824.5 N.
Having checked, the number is 136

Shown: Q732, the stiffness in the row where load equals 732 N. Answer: 242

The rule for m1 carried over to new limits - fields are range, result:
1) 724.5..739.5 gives 242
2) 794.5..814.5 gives 215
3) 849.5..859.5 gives 178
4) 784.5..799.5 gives 216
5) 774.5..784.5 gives 208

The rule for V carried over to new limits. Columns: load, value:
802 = 222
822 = 136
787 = 203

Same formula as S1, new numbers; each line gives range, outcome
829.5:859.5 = 71.5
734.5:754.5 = 192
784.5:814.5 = 197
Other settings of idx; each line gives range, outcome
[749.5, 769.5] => 205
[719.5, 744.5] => 210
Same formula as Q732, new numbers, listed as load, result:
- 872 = 208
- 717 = 214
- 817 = 166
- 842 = 109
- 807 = 207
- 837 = 84.6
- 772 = 205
